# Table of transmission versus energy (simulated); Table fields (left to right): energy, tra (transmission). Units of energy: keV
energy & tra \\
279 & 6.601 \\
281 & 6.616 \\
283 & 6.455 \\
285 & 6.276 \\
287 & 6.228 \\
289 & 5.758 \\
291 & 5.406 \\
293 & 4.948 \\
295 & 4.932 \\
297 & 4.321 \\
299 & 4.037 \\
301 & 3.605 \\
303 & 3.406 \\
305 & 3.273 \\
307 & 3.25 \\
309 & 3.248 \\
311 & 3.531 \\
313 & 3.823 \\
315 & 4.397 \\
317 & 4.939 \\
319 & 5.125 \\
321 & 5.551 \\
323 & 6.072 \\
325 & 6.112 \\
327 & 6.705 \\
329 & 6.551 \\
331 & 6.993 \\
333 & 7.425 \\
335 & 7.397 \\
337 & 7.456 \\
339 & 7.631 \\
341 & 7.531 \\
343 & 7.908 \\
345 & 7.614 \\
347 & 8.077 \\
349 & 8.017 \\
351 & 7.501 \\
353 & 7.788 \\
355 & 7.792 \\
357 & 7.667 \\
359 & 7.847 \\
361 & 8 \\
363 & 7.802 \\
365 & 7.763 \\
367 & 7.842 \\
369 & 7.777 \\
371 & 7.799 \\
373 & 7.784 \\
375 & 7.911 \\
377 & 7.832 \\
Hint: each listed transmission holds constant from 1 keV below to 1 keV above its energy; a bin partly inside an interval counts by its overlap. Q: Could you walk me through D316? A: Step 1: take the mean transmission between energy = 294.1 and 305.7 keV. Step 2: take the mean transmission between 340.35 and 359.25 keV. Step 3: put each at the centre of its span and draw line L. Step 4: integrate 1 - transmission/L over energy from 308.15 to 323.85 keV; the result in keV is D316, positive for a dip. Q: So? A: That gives 1.9 keV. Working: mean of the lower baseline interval 3.94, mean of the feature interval 4.58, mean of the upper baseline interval 7.78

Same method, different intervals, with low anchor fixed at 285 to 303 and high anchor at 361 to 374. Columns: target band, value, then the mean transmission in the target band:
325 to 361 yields -3.5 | 7.5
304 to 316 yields 4.2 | 3.59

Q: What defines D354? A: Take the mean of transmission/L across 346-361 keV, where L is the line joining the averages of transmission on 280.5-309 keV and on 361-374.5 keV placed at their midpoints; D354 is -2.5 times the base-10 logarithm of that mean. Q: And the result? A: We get -0.087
